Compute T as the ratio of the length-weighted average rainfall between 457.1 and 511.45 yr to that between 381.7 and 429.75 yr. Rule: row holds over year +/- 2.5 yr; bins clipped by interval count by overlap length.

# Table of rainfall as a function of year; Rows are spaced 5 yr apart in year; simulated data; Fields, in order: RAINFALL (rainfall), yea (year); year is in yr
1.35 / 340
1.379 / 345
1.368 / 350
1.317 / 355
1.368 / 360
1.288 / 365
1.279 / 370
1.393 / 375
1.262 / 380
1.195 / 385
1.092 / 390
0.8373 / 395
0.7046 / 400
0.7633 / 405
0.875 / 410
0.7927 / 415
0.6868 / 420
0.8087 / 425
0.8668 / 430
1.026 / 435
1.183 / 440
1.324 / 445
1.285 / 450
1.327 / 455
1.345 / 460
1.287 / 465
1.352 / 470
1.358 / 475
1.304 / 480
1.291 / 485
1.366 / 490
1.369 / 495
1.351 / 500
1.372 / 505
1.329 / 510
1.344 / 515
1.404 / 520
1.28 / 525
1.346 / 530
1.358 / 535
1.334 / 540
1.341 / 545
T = 1.54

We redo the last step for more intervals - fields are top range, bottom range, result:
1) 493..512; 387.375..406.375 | 1.58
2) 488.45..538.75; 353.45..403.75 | 1.16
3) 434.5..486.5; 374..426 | 1.38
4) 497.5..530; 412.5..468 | 1.24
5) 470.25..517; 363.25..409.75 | 1.25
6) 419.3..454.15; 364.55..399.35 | 0.91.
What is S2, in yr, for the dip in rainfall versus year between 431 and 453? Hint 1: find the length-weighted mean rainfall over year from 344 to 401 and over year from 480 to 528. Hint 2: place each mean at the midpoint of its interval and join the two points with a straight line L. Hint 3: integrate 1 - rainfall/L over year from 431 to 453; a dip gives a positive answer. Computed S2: 1.7 yr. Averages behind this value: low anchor 1.22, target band 1.18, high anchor 1.34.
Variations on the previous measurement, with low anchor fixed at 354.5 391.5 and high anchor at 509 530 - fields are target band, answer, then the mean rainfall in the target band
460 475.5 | -0.2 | 1.33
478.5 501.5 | -0.2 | 1.34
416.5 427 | 4.4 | 0.749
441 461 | 0.0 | 1.31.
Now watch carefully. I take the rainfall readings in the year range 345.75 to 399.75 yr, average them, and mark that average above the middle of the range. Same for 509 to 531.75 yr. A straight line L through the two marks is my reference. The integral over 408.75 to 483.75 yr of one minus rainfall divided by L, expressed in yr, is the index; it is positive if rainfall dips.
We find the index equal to 9.1 yr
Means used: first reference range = 1.22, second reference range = 1.34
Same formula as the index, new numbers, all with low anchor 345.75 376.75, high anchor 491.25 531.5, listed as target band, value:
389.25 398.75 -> 3.07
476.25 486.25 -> 0.31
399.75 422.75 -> 9.78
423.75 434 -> 3.62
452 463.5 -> 0.13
